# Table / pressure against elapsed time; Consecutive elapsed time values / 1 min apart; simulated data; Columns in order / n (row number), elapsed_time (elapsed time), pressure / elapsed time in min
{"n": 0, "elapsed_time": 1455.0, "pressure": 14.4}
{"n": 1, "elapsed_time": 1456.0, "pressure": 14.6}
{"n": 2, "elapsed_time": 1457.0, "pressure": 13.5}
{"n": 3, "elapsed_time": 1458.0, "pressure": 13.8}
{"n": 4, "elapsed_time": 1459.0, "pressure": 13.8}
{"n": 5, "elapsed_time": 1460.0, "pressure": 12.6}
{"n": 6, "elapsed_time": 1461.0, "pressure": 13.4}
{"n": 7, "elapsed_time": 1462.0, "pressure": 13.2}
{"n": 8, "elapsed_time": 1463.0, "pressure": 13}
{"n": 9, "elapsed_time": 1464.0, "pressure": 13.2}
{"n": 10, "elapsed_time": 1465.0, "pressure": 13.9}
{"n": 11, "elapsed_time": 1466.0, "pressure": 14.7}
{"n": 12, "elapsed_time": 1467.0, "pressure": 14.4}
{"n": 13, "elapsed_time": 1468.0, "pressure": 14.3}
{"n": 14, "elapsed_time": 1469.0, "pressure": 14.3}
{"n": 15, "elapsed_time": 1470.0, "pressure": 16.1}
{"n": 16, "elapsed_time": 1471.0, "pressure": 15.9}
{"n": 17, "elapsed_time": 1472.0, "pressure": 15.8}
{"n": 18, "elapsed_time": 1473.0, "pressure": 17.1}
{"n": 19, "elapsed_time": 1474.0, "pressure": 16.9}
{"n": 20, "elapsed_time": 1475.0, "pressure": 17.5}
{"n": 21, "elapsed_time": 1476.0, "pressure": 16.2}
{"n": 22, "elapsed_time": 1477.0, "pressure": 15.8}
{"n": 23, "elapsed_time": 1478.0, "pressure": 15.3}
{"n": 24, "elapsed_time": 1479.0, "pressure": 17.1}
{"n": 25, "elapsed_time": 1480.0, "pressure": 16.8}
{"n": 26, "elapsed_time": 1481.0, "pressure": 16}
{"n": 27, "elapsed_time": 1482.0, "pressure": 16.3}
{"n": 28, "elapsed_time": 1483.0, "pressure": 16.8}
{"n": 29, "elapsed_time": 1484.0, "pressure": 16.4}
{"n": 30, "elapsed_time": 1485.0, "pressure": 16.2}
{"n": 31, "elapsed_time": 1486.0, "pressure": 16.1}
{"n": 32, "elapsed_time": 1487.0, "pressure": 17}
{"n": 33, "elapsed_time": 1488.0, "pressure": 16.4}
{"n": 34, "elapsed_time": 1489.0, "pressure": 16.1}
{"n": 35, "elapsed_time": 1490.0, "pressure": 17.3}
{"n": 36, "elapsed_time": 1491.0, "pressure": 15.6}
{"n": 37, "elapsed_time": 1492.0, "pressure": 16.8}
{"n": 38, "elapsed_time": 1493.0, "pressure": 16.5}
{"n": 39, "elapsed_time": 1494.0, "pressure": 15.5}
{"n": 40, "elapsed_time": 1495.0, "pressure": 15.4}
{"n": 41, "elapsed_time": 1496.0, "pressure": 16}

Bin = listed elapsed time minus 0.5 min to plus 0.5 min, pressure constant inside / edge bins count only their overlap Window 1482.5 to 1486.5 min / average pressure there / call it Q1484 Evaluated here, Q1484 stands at 16.4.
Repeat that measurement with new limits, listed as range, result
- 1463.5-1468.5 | 14.1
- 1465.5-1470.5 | 14.8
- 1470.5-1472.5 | 15.9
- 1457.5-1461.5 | 13.4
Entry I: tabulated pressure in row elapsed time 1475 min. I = 17.5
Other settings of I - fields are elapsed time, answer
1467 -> 14.4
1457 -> 13.5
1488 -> 16.4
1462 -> 13.2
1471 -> 15.9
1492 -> 16.8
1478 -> 15.3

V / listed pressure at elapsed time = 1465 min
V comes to 13.9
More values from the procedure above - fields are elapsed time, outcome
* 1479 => 17.1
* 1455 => 14.4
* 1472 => 15.8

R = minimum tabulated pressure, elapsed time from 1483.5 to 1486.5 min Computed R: 16.1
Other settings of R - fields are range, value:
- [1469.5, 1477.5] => 15.8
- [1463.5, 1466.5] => 13.2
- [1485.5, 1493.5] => 15.6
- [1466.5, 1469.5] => 14.3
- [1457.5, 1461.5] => 12.6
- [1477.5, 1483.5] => 15.3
